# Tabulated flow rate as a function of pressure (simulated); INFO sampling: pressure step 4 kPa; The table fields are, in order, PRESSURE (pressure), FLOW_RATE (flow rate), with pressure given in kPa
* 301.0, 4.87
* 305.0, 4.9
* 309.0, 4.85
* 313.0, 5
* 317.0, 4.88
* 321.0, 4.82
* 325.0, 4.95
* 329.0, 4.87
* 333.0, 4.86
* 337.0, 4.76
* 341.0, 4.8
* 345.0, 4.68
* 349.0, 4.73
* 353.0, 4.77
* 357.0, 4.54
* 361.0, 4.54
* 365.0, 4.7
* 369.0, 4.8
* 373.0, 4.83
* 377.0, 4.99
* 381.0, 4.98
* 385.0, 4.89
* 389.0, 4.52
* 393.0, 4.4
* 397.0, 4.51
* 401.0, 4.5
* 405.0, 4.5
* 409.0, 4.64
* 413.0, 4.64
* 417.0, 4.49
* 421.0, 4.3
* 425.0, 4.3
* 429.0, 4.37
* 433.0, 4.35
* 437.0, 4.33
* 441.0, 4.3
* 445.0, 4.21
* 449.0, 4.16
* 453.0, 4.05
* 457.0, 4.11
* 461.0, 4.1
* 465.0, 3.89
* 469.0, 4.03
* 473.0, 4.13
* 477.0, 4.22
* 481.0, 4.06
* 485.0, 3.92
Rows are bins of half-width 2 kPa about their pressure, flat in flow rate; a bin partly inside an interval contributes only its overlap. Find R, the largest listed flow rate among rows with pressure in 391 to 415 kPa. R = 4.64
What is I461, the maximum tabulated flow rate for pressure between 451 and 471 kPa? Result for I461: 4.11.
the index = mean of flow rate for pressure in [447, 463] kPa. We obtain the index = 4.11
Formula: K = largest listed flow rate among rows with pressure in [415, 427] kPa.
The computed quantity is 4.49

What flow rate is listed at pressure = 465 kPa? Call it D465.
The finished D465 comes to 3.89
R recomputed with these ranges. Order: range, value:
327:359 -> 4.87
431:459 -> 4.35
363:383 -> 4.99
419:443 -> 4.37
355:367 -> 4.7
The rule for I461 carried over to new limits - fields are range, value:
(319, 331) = 4.95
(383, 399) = 4.89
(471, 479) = 4.22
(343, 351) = 4.73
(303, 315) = 5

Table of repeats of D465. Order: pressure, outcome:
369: 4.8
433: 4.35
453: 4.05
